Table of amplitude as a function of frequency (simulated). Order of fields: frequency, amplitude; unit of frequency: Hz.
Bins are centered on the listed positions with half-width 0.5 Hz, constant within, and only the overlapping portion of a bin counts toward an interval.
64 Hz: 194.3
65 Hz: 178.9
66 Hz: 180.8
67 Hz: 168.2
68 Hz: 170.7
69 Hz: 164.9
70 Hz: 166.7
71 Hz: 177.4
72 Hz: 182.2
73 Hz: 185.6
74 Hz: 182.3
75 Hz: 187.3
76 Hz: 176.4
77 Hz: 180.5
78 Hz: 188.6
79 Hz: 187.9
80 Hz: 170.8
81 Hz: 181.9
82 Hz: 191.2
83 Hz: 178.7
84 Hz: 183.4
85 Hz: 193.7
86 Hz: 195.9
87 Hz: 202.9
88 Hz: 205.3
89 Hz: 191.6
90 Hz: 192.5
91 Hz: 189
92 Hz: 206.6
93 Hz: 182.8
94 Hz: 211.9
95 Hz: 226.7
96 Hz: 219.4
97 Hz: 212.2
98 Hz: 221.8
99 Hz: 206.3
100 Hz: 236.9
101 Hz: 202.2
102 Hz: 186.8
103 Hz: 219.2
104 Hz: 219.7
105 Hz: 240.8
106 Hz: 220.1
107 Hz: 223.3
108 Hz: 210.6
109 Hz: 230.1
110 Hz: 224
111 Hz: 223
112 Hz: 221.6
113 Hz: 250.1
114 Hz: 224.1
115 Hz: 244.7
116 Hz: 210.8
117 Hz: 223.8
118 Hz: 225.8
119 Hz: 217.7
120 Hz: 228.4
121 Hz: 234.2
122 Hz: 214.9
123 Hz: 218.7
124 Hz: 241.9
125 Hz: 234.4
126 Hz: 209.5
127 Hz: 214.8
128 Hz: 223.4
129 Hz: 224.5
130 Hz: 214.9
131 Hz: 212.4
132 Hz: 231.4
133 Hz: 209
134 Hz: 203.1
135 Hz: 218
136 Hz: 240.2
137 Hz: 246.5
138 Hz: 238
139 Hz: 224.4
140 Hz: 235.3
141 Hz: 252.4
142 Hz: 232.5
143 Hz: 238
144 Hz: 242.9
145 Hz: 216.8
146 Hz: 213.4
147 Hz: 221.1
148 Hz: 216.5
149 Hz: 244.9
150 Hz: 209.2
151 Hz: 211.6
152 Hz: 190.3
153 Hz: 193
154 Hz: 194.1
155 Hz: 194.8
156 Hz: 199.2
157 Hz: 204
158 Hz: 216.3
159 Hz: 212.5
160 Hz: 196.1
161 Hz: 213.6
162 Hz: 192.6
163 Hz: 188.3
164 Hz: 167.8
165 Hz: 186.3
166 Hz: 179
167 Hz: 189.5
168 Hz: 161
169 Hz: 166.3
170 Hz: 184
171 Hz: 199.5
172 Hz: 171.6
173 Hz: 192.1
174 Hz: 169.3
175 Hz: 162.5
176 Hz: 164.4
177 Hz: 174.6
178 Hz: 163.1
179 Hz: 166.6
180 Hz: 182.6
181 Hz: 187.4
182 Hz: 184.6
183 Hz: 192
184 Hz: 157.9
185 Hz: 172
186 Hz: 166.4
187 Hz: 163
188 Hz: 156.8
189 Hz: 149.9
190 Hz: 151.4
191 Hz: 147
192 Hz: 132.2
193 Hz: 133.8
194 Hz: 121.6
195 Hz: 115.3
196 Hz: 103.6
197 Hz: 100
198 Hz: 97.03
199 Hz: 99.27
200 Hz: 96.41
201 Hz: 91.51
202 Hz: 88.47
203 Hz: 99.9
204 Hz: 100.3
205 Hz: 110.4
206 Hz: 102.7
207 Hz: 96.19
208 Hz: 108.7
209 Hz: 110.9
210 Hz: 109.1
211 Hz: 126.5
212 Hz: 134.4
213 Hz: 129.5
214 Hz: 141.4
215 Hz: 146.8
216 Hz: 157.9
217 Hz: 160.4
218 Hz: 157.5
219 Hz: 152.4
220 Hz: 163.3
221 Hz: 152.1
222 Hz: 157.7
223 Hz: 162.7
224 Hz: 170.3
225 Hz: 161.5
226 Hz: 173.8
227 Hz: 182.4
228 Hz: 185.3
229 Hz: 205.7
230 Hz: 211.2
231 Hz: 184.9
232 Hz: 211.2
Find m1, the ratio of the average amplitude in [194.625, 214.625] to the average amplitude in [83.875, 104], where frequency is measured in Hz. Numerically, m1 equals 0.53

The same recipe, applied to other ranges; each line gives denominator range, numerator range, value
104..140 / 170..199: 0.69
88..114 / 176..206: 0.64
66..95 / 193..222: 0.65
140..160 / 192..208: 0.49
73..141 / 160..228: 0.71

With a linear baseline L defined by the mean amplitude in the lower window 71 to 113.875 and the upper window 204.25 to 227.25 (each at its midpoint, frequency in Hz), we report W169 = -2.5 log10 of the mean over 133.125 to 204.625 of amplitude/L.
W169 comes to -0.077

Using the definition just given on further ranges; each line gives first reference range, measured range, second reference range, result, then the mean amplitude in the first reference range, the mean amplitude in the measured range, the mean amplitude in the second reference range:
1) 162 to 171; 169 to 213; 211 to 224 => 0.19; 180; 141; 151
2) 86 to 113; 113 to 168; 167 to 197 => -0.16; 213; 216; 161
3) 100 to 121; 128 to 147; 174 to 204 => -0.17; 223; 227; 142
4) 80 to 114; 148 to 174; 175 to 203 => -0.19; 209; 194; 143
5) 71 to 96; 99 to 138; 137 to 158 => -0.08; 191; 223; 219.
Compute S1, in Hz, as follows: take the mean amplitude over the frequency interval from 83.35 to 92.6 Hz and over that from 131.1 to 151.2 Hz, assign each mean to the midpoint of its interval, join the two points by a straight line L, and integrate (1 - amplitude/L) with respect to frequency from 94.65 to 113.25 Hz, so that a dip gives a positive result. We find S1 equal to -1.4 Hz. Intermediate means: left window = 195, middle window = 220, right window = 227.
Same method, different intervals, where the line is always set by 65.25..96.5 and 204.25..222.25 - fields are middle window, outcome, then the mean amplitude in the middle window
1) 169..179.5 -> -1.7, 174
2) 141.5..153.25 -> -4.3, 220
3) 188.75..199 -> 1.3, 123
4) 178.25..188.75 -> -1.9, 172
